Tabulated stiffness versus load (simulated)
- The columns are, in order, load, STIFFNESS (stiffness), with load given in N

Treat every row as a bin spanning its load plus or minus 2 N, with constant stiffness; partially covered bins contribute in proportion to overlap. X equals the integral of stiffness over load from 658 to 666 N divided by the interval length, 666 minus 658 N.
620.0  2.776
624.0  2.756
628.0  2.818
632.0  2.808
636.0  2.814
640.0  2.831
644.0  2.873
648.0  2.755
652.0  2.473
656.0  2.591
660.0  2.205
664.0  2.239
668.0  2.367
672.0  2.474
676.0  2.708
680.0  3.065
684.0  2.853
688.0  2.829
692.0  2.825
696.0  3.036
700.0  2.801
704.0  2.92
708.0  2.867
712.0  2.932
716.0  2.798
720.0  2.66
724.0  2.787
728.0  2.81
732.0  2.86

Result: 2.22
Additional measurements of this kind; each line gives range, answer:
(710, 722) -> 2.8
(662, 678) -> 2.45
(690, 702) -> 2.89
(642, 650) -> 2.81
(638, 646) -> 2.85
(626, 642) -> 2.82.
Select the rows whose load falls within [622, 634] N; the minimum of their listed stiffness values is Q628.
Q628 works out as 2.756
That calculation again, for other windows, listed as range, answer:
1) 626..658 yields 2.473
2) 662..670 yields 2.239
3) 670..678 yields 2.474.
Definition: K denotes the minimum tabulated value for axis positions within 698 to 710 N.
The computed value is 2.801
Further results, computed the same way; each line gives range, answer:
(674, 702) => 2.708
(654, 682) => 2.205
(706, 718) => 2.798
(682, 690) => 2.829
